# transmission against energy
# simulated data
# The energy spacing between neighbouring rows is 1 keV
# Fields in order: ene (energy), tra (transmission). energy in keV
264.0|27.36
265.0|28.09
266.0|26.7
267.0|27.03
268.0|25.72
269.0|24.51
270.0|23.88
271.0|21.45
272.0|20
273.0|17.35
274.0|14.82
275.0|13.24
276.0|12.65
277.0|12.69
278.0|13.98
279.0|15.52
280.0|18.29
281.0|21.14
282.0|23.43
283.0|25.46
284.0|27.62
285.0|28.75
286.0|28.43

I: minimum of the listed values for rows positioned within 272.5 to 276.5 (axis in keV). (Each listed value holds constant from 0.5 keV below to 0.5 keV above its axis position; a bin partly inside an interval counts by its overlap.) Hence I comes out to 12.65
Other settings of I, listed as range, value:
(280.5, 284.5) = 21.14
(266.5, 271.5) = 21.45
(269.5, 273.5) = 17.35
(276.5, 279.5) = 12.69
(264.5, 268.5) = 25.72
